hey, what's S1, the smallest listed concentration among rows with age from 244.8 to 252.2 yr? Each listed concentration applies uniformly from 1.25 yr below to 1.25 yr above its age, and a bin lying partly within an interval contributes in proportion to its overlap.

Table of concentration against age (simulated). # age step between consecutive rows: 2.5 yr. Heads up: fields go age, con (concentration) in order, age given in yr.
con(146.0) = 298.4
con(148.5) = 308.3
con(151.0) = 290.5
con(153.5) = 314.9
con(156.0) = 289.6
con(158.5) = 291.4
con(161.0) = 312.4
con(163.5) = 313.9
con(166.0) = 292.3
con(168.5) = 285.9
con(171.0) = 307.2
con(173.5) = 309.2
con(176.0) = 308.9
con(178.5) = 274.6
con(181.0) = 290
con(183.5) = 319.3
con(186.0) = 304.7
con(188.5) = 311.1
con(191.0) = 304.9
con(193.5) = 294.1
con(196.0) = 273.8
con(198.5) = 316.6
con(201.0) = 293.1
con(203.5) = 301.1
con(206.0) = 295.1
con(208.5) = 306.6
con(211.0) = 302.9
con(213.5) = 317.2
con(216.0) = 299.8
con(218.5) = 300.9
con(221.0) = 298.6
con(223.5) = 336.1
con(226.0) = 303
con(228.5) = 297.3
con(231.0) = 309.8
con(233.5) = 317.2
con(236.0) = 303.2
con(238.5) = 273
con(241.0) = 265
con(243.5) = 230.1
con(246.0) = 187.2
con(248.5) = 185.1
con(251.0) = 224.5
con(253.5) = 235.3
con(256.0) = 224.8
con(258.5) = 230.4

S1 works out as 185.1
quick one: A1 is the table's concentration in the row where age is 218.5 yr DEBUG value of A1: 300.9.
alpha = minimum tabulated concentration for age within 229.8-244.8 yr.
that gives 230.1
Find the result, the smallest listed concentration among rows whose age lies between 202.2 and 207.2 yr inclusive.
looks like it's 295.1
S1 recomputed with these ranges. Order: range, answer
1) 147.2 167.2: 289.6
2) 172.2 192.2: 274.6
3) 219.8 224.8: 298.6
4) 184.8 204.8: 273.8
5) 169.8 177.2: 307.2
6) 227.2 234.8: 297.3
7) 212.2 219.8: 299.8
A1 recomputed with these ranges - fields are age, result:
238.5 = 273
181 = 290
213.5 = 317.2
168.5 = 285.9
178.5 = 274.6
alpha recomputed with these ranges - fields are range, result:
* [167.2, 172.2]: 285.9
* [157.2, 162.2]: 291.4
